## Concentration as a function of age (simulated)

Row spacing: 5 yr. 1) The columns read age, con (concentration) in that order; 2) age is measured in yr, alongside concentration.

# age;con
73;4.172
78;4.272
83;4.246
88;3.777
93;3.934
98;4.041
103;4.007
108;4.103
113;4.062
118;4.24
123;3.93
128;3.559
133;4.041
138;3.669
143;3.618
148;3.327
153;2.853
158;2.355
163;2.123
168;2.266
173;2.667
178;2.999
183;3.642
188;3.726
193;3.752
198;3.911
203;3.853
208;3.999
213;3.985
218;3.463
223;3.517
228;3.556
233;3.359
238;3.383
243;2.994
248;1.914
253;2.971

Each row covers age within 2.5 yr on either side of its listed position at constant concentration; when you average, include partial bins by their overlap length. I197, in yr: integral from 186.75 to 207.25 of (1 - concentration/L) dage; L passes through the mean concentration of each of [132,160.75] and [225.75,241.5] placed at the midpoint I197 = -3.0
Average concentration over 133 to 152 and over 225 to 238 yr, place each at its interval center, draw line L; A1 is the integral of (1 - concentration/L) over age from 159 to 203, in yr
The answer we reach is 4.4 yr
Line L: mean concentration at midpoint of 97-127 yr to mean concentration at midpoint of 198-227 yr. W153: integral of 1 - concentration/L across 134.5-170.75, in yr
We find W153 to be 9.4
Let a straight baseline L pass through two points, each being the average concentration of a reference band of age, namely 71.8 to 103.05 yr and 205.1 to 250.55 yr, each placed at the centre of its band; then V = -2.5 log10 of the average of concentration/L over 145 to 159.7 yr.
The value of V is 0.28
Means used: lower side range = 4.06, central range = 2.9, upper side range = 3.36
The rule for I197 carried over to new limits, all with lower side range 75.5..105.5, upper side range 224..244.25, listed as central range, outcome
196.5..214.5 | -2.3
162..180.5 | 5.6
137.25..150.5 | 0.9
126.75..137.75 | 0.1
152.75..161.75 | 3.0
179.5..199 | -0.7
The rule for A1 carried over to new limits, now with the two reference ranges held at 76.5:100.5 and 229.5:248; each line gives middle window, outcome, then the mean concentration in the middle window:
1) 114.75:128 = -0.5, 3.98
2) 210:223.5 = -1.9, 3.69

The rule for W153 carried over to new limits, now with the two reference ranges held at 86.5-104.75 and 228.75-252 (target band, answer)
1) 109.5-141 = -1.4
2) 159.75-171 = 4.0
